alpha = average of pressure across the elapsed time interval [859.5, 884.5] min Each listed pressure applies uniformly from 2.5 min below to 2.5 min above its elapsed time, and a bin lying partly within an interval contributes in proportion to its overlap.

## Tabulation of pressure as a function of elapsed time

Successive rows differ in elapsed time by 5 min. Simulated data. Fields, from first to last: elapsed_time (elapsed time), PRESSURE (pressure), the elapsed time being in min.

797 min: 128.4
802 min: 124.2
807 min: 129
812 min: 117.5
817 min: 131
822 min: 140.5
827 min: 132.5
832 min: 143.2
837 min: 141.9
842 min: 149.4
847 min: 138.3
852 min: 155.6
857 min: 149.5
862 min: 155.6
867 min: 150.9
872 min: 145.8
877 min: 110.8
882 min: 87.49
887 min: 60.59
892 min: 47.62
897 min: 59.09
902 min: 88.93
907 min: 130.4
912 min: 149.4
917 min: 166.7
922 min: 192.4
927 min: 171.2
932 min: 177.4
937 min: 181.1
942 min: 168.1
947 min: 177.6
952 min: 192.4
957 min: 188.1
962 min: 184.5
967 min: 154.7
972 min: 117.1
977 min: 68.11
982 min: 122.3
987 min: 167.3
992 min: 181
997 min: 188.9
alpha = 130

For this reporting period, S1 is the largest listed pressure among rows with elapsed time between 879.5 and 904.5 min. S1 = 88.93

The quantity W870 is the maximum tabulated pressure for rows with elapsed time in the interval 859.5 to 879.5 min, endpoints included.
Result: 155.6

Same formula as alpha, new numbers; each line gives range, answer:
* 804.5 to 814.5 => 123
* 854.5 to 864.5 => 153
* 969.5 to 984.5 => 103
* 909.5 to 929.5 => 170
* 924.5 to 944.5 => 174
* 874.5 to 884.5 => 99.1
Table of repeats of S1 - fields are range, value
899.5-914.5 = 149.4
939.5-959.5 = 192.4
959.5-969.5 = 184.5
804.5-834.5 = 143.2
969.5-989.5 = 167.3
